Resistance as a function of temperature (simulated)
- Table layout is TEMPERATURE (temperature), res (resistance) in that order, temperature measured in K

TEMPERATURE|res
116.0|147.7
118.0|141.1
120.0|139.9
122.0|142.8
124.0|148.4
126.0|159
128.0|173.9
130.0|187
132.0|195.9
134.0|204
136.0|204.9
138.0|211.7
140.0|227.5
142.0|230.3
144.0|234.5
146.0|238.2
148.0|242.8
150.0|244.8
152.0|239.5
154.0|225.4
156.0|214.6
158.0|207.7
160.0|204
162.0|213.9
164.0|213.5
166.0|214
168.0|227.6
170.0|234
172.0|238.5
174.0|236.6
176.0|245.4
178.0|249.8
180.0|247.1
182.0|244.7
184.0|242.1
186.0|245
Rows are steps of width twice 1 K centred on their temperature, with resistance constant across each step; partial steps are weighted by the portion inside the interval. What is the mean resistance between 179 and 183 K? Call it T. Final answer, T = 246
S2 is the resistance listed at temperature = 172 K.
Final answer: 238.5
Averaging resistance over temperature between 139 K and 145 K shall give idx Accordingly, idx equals 231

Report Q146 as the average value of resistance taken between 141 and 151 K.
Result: 238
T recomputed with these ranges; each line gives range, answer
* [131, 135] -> 200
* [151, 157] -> 226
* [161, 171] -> 221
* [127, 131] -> 180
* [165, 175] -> 230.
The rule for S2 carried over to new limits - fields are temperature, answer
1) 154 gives 225.4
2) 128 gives 173.9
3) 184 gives 242.1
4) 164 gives 213.5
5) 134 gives 204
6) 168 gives 227.6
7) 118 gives 141.1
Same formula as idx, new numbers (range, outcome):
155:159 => 211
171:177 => 240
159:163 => 209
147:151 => 244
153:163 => 213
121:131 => 162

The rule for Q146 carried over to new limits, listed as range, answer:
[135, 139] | 208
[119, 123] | 141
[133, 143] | 216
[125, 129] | 166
